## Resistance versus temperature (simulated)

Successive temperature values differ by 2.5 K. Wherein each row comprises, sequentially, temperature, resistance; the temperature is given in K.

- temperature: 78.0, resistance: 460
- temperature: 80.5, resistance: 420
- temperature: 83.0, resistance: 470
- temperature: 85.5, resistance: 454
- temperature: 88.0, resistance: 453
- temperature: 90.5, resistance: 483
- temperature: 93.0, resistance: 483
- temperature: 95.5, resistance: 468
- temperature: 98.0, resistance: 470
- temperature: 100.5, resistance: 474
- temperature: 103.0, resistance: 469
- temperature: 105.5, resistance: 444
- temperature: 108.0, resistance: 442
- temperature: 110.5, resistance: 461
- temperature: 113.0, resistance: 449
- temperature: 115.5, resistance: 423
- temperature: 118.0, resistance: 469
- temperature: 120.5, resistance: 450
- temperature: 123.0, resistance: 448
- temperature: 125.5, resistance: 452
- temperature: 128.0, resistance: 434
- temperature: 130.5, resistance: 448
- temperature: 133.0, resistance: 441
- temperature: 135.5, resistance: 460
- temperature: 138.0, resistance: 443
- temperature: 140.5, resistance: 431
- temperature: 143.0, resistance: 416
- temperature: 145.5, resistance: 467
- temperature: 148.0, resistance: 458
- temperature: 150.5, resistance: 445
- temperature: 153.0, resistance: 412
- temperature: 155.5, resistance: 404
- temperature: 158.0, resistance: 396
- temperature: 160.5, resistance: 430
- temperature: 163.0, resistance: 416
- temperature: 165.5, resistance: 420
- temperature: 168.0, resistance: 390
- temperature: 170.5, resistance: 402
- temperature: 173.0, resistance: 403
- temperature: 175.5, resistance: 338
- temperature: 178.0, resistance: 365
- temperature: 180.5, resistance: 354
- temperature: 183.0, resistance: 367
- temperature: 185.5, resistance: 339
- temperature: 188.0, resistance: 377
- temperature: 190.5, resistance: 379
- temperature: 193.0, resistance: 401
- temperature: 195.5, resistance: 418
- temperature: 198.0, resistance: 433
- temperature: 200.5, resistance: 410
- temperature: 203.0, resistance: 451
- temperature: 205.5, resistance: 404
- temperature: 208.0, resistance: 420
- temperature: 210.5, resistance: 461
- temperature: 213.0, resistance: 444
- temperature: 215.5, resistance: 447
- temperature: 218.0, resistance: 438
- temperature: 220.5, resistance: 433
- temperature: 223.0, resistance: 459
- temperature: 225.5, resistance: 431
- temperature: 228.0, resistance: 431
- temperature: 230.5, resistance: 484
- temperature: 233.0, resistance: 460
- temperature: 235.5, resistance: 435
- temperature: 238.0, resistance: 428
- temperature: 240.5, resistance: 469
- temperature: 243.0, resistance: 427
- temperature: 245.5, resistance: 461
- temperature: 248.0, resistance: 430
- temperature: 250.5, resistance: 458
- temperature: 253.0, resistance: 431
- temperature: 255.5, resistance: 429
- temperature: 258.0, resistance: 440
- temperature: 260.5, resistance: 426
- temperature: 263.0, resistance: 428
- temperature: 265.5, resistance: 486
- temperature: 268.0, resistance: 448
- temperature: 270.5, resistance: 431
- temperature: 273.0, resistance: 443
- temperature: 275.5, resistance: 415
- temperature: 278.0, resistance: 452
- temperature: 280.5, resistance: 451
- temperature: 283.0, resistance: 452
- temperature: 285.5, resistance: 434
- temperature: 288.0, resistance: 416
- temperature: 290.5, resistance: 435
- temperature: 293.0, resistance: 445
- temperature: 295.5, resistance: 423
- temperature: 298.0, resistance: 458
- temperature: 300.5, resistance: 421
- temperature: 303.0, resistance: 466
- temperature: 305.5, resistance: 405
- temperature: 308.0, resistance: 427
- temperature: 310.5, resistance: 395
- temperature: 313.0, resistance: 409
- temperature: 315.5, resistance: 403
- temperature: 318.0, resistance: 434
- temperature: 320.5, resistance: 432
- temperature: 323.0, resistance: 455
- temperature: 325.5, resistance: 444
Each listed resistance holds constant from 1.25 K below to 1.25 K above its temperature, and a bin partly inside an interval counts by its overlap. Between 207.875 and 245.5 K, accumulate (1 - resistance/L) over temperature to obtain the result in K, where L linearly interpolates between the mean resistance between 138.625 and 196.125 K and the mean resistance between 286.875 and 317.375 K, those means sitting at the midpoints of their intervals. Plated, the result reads -3.1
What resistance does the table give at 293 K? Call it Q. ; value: 445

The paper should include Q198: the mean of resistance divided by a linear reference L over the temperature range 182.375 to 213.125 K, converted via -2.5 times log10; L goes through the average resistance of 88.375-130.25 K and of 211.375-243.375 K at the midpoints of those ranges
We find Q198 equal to 0.104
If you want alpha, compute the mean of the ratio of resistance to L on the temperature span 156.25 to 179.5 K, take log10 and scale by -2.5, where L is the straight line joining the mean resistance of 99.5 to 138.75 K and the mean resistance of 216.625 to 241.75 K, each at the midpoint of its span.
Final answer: 0.14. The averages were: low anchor 450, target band 395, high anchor 447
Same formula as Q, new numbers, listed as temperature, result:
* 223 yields 459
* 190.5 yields 379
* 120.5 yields 450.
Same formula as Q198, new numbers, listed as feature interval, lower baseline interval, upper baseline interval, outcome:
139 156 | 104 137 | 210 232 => 0.03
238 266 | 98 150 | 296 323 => -0.02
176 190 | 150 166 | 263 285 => 0.17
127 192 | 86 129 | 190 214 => 0.08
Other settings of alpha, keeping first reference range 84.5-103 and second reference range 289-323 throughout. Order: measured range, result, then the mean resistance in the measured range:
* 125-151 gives 0.04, 445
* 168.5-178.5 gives 0.20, 379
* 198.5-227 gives 0.03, 436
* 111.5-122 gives 0.04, 448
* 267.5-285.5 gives -0.02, 441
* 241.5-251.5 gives -0.01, 444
